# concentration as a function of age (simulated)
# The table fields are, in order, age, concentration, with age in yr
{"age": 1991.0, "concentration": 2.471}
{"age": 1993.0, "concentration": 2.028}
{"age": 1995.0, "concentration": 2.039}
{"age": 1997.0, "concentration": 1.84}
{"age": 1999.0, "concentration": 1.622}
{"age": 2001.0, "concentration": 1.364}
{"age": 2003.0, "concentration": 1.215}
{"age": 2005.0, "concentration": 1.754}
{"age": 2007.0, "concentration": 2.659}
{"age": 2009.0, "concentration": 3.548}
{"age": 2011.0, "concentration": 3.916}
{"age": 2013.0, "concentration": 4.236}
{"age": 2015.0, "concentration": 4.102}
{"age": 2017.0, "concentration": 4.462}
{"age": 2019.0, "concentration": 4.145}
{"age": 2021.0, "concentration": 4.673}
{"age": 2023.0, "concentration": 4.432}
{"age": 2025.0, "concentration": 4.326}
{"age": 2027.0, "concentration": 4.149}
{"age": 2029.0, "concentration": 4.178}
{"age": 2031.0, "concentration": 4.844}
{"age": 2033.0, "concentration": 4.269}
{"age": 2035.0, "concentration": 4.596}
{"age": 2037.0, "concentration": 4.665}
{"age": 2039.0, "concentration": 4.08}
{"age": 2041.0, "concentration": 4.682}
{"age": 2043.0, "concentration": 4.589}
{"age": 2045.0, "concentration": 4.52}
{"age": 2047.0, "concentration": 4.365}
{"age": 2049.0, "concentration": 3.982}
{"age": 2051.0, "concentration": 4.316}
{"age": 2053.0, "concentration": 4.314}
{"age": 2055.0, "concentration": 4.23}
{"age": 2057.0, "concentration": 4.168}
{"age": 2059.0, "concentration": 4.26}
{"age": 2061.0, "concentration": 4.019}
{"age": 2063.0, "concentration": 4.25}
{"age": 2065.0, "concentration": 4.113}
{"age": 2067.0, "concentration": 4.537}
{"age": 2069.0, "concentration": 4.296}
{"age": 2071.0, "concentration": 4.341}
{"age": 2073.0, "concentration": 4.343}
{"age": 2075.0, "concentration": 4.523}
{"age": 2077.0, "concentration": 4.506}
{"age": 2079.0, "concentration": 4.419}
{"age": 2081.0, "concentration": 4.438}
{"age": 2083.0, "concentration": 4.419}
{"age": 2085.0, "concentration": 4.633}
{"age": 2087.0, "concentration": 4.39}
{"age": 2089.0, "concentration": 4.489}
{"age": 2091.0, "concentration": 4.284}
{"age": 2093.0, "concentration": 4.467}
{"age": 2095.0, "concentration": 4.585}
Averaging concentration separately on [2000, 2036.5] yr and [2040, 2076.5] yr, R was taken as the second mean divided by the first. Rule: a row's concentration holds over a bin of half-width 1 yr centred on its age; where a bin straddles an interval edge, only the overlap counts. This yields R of 1.2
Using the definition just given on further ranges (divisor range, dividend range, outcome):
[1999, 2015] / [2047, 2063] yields 1.56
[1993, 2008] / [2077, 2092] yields 2.47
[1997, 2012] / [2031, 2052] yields 1.95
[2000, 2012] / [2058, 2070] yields 1.76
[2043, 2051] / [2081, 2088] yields 1.03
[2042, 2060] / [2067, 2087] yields 1.03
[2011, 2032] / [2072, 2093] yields 1.03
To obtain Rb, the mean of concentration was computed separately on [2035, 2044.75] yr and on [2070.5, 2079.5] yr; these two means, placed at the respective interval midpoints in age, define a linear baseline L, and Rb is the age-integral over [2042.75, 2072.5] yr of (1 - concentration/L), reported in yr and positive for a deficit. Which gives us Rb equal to 1.3 yr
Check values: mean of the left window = 4.51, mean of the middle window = 4.28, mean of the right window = 4.43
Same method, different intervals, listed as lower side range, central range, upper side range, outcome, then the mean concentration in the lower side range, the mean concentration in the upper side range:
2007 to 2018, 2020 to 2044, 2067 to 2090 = -2.2 yr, 3.93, 4.44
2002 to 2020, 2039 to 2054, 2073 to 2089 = -1.8 yr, 3.34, 4.47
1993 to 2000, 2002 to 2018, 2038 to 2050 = -3.6 yr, 1.86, 4.37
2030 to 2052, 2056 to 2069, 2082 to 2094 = 0.6 yr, 4.45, 4.45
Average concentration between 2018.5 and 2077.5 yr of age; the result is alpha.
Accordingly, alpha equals 4.36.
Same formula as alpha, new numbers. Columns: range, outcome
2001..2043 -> 3.9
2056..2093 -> 4.36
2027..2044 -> 4.47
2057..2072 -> 4.25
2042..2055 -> 4.34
